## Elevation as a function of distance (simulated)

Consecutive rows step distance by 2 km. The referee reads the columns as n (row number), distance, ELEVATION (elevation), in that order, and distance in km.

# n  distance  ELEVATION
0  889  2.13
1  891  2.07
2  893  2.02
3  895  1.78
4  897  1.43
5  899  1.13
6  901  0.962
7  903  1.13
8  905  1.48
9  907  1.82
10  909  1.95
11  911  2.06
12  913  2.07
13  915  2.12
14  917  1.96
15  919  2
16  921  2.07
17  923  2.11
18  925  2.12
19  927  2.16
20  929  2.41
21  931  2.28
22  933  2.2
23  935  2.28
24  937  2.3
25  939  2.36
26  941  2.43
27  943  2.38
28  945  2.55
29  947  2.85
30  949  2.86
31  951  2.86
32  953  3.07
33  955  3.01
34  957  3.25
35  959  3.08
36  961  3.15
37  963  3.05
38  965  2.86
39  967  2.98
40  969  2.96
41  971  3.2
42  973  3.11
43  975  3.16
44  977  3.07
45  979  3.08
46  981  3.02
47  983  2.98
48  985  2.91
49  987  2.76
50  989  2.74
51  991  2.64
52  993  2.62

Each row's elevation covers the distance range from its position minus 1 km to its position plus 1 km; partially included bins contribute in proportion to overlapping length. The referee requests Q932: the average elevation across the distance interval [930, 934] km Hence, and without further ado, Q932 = 2.24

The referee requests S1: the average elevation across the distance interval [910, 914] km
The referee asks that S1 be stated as 2.06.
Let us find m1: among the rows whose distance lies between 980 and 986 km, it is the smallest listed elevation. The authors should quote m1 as 2.91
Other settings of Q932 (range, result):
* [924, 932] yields 2.24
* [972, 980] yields 3.1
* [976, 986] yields 3.01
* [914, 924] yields 2.05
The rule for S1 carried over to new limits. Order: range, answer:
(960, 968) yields 3.01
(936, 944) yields 2.37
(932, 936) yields 2.24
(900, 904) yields 1.05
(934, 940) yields 2.31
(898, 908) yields 1.3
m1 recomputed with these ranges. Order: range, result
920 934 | 2.07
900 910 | 0.962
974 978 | 3.07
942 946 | 2.38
